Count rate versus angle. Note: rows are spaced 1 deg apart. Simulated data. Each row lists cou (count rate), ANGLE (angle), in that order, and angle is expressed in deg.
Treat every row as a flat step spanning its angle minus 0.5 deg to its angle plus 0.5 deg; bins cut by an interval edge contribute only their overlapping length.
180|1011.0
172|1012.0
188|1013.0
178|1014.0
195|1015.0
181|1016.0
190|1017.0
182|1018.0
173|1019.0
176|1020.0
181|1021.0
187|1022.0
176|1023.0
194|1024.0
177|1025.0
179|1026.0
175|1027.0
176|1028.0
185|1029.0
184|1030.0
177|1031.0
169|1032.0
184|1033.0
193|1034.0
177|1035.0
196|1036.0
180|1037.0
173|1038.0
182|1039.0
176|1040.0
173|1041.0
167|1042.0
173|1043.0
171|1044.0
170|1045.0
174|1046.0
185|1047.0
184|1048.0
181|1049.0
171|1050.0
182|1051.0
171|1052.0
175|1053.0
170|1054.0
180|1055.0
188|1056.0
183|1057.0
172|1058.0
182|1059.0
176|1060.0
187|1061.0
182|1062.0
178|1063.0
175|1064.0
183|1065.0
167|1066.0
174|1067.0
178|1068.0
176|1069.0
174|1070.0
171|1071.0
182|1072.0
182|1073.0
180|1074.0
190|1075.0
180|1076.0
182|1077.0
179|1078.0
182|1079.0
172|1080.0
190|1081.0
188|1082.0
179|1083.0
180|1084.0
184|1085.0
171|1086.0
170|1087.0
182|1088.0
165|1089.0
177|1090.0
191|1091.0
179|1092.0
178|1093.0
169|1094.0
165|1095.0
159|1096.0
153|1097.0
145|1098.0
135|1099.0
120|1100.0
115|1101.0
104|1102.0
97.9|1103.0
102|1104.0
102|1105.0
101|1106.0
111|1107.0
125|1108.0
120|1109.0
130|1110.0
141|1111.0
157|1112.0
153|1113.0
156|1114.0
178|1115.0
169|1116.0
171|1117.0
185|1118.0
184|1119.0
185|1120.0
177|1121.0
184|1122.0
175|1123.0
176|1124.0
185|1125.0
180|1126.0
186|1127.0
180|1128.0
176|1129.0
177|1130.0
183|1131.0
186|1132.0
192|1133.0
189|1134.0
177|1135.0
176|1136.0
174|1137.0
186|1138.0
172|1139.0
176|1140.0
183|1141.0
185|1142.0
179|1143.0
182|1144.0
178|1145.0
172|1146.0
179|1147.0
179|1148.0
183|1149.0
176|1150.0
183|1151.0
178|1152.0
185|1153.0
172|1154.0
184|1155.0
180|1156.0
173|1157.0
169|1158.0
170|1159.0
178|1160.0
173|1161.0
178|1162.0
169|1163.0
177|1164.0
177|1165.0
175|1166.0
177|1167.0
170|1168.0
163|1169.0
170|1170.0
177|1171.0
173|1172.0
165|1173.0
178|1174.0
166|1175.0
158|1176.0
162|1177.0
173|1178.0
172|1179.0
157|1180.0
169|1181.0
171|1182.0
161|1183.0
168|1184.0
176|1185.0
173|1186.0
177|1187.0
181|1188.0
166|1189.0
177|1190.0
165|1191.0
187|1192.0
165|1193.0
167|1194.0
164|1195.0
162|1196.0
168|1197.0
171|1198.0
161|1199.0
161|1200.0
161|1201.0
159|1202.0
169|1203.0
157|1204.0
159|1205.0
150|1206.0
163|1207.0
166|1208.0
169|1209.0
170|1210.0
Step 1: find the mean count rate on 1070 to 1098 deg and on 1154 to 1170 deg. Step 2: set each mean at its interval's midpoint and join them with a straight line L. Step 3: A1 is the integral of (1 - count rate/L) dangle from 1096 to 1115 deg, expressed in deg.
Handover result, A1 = 5.14 deg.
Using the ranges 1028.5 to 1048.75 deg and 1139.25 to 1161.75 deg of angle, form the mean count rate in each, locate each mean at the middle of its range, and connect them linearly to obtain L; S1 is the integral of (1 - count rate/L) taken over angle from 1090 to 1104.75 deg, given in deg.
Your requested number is 2.8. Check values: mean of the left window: 179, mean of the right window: 178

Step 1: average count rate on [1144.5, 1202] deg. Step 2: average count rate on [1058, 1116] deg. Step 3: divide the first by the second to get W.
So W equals 1.06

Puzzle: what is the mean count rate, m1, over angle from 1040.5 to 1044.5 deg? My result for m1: 171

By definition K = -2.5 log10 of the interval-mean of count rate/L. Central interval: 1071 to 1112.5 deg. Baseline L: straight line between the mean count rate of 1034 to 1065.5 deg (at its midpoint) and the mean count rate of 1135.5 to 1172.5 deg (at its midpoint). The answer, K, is 0.14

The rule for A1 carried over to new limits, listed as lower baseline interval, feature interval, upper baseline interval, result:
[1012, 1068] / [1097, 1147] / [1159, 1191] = 3.8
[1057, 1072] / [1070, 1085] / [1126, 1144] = -0.3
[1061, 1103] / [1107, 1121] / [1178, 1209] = 1.0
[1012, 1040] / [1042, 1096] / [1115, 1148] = 1.0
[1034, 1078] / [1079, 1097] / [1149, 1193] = 0.1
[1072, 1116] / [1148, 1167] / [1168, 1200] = -1.3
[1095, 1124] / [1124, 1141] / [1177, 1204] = -3.3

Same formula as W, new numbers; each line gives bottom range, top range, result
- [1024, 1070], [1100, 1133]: 0.87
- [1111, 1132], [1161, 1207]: 0.96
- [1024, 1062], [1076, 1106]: 0.89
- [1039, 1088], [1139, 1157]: 1.01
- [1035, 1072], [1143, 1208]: 0.96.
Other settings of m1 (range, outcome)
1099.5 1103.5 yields 109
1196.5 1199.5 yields 167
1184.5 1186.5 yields 174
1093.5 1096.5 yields 164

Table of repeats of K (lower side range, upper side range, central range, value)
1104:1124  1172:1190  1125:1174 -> -0.11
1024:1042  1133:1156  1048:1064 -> 0.01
